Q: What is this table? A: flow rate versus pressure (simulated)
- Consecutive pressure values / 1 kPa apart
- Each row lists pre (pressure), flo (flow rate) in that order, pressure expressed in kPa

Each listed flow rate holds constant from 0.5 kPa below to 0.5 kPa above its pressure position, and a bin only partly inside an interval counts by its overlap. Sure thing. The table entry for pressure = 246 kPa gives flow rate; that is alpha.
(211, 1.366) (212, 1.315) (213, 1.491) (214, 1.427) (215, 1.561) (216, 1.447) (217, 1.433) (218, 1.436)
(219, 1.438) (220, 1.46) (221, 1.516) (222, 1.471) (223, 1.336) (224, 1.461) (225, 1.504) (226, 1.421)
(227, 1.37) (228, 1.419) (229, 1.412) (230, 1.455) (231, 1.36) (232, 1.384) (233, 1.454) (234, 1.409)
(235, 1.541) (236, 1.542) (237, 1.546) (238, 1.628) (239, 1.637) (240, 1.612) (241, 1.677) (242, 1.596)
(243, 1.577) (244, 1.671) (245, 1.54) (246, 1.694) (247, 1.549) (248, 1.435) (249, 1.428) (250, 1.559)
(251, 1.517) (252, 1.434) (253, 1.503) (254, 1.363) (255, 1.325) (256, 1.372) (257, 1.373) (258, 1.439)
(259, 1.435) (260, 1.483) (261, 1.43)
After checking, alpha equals 1.694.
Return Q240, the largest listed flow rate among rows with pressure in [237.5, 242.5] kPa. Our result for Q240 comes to 1.677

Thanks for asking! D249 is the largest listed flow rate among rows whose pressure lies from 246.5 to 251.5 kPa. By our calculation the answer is 1.559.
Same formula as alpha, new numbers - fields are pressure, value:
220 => 1.46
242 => 1.596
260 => 1.483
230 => 1.455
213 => 1.491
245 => 1.54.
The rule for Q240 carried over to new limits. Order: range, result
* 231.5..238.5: 1.628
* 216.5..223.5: 1.516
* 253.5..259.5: 1.439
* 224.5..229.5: 1.504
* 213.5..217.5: 1.561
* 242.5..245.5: 1.671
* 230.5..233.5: 1.454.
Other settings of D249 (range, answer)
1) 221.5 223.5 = 1.471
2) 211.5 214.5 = 1.491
